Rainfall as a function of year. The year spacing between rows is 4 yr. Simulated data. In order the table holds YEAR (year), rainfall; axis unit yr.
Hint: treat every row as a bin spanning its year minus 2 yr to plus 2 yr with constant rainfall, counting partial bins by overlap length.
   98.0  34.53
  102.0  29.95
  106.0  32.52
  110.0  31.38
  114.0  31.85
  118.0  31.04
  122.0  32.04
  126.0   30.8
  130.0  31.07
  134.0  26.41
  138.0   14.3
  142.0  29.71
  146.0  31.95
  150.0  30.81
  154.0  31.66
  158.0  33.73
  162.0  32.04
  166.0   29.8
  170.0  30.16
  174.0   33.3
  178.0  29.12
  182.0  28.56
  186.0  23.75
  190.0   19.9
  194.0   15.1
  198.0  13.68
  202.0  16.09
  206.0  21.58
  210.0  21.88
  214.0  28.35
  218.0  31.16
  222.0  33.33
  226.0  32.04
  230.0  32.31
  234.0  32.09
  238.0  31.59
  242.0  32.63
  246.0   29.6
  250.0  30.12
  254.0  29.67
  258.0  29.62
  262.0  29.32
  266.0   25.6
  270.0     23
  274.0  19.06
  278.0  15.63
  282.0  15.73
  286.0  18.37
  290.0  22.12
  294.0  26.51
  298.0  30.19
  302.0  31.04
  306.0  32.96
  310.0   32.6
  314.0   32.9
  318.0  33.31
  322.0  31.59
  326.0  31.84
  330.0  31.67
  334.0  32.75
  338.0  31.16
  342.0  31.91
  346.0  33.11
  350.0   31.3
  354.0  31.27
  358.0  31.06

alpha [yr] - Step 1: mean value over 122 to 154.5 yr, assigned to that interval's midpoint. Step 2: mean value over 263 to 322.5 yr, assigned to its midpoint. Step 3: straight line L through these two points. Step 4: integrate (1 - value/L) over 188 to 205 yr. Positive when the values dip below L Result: 6.8 yr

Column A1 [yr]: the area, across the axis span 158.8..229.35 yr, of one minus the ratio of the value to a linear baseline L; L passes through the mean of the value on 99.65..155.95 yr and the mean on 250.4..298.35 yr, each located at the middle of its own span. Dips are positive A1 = 2.3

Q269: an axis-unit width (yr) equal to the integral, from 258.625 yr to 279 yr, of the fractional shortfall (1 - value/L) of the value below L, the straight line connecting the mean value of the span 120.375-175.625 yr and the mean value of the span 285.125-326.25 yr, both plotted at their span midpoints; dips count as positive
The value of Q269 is 4.3 yr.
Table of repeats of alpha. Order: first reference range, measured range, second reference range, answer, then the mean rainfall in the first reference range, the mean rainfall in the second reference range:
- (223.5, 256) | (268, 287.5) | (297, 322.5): 8.23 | 31.3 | 32.2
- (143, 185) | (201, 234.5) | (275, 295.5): -2.81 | 30.9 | 19.5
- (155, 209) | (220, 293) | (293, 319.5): 5.01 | 25.2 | 31.5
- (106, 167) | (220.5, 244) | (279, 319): -3.32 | 30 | 27.1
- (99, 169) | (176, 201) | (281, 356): 7.13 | 30.1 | 29.8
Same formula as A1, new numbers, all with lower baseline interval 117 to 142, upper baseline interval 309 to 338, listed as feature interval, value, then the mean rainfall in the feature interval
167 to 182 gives -0.9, 30.5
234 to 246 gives -0.6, 31.7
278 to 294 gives 6.2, 19.3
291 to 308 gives 1.1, 29.7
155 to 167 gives -1.5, 32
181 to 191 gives 1.7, 24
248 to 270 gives 1.7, 28.3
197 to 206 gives 3.9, 16.5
